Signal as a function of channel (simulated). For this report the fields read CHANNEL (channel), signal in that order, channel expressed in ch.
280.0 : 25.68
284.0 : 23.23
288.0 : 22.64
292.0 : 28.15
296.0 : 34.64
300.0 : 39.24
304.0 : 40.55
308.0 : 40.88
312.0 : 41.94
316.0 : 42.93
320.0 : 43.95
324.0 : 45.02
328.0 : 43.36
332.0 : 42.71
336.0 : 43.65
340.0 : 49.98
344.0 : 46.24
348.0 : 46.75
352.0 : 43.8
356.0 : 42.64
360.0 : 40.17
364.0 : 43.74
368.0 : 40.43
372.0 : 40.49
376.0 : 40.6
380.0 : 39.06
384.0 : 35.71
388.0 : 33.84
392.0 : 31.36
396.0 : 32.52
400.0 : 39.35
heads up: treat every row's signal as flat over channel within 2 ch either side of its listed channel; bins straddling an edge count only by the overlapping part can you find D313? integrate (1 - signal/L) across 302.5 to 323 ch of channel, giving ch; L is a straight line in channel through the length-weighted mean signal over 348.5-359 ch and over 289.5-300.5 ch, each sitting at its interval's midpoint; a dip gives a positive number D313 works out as -3.5 ch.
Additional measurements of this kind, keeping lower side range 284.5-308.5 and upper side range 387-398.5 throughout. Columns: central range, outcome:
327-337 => -3.06 ch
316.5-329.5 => -4.28 ch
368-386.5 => -3.46 ch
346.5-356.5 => -3.51 ch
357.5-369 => -3.03 ch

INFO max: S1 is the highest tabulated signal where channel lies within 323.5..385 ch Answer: 49.98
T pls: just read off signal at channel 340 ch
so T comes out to 49.98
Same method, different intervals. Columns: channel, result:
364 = 43.74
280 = 25.68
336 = 43.65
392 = 31.36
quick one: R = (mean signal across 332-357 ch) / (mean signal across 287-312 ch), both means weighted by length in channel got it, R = 1.28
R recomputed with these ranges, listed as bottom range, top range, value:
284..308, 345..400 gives 1.20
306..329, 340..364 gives 1.03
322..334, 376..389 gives 0.85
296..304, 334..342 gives 1.22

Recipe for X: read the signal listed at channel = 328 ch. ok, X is 43.36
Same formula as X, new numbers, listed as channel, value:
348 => 46.75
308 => 40.88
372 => 40.49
